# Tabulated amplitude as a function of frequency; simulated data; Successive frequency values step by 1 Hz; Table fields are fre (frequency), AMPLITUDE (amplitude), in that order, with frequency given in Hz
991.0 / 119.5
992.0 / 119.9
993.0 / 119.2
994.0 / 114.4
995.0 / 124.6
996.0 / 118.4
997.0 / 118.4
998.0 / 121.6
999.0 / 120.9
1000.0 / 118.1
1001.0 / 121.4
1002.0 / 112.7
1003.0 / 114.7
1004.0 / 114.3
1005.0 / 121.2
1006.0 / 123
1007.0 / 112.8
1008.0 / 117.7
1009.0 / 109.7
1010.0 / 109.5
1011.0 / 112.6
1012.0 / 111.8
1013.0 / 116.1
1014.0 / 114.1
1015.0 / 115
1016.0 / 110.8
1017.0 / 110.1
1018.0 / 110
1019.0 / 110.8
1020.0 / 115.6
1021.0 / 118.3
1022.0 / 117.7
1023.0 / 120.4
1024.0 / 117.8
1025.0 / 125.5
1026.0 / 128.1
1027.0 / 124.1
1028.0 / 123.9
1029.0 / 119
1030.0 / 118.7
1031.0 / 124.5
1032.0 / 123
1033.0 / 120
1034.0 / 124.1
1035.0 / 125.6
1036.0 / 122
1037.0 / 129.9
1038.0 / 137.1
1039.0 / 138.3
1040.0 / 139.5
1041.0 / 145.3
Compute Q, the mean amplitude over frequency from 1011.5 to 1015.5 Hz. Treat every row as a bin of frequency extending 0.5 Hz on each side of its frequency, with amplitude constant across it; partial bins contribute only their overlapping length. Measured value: 114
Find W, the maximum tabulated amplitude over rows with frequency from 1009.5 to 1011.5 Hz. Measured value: 112.6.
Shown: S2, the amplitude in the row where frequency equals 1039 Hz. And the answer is 138.3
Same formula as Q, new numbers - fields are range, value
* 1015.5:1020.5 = 111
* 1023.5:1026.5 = 124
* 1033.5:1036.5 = 124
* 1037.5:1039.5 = 138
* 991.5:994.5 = 118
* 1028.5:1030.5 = 119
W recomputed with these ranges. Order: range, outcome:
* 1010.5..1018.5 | 116.1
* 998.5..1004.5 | 121.4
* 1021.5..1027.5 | 128.1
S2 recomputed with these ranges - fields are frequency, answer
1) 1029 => 119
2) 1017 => 110.1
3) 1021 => 118.3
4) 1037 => 129.9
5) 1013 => 116.1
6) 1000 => 118.1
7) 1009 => 109.7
